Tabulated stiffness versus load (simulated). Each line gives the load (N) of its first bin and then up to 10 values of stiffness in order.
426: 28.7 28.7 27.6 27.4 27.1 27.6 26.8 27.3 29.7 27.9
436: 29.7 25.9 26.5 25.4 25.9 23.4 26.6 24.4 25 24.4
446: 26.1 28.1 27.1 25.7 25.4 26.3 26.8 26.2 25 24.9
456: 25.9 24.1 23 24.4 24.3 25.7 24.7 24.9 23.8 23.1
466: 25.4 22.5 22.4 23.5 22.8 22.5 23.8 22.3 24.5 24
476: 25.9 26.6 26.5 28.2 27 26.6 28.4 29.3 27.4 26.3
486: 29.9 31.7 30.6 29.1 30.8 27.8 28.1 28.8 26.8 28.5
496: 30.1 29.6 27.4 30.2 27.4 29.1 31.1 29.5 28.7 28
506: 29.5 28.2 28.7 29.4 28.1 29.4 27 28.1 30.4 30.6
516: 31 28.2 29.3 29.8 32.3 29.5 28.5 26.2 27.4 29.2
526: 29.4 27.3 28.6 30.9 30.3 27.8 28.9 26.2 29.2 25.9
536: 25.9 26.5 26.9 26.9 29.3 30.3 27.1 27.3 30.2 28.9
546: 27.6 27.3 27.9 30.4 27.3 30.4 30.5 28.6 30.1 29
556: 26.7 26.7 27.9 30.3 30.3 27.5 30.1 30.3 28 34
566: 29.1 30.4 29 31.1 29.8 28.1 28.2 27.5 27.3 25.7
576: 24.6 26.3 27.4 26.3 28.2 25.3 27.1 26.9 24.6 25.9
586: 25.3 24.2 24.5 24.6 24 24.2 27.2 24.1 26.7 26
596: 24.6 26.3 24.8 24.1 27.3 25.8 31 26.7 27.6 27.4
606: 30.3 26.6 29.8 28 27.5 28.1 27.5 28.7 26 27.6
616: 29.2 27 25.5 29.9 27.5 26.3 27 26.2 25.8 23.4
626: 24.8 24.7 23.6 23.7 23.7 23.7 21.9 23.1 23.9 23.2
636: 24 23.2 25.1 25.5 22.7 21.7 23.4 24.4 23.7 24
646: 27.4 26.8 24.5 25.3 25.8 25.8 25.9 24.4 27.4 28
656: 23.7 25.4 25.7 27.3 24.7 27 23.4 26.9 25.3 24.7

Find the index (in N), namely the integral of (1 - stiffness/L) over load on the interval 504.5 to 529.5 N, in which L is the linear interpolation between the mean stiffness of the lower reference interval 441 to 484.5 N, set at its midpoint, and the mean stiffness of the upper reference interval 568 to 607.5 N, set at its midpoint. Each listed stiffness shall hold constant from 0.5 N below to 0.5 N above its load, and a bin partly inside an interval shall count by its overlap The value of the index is -3.11 N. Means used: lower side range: 25.2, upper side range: 26.5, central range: 29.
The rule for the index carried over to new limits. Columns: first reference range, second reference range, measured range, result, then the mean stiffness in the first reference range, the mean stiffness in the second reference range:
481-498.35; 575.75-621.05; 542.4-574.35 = -1.82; 28.8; 26.6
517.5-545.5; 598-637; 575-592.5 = 0.90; 28.4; 26.2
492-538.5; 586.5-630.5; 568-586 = 0.04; 28.7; 26.4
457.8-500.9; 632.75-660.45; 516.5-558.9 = -4.16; 26.5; 24.9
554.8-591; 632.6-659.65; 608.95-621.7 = -0.79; 27.5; 24.9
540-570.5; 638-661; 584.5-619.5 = 0.61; 29.1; 25.2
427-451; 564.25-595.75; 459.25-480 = 1.74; 26.6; 26.9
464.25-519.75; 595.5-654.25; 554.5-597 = -1.25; 27.6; 25.8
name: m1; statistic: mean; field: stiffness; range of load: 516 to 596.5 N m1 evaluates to 27.9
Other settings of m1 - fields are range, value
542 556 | 28.7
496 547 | 28.7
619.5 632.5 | 24.8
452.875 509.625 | 26.8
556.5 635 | 26.8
